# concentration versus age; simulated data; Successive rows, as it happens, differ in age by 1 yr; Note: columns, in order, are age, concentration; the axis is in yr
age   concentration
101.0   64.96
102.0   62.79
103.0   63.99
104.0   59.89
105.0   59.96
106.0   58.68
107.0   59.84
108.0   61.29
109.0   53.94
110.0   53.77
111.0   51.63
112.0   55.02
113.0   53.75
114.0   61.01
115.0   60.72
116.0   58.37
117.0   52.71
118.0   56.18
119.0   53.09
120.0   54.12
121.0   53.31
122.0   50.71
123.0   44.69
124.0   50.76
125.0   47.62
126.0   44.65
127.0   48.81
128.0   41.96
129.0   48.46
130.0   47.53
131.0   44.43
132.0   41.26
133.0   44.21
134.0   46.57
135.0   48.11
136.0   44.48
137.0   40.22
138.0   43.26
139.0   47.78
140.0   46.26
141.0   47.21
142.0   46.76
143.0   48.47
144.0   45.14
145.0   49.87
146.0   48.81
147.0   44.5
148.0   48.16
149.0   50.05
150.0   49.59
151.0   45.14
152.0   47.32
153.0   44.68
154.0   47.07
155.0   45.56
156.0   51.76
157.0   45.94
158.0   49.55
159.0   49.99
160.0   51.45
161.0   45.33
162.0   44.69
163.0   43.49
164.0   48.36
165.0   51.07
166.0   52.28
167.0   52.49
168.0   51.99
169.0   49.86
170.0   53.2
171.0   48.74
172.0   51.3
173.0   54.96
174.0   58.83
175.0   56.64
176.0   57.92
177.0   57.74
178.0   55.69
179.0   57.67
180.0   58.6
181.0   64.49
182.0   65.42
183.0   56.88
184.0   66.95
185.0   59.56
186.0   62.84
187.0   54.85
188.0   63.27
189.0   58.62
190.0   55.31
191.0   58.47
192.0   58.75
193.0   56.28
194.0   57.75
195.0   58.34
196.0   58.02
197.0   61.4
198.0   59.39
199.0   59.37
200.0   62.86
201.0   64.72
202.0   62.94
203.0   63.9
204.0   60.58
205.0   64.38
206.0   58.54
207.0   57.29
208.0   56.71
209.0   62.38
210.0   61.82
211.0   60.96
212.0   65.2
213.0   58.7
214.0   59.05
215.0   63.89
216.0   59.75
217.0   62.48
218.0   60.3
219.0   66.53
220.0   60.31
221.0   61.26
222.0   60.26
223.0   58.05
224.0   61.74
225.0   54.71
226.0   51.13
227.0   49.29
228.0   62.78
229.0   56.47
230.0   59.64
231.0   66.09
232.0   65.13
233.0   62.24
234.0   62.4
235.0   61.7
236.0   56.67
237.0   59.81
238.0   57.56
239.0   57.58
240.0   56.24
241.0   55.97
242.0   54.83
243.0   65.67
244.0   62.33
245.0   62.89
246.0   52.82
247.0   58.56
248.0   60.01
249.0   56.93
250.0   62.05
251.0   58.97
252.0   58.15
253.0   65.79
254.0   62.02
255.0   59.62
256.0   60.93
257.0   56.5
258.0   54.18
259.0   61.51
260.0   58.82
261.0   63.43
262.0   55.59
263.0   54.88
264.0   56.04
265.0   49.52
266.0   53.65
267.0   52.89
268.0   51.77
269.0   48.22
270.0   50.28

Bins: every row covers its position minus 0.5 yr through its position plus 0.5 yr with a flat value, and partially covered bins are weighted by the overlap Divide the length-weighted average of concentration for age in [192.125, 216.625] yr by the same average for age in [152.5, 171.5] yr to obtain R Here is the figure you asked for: 1.24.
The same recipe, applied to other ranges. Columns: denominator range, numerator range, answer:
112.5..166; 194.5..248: 1.24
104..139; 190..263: 1.17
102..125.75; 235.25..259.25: 1.06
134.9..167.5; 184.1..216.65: 1.27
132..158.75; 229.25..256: 1.29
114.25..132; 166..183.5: 1.11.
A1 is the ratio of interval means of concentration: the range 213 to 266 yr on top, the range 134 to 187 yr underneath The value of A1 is 1.2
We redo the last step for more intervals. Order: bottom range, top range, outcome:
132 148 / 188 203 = 1.30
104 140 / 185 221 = 1.19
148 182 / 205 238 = 1.17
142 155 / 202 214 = 1.29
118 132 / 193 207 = 1.25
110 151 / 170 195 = 1.19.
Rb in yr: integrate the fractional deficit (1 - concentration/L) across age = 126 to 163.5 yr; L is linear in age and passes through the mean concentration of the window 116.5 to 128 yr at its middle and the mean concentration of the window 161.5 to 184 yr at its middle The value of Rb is 4.0 yr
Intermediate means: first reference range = 50.2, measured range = 46.6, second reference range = 54.5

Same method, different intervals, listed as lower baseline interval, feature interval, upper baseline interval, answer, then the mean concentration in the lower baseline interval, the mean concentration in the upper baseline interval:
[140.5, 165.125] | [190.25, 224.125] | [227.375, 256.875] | -3.4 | 47.5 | 60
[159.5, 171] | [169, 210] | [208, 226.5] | -3.3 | 49.4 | 60.4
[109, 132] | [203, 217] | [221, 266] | -1.0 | 51.3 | 58.8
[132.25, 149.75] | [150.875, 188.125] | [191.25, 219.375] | -0.2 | 46.4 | 60.7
